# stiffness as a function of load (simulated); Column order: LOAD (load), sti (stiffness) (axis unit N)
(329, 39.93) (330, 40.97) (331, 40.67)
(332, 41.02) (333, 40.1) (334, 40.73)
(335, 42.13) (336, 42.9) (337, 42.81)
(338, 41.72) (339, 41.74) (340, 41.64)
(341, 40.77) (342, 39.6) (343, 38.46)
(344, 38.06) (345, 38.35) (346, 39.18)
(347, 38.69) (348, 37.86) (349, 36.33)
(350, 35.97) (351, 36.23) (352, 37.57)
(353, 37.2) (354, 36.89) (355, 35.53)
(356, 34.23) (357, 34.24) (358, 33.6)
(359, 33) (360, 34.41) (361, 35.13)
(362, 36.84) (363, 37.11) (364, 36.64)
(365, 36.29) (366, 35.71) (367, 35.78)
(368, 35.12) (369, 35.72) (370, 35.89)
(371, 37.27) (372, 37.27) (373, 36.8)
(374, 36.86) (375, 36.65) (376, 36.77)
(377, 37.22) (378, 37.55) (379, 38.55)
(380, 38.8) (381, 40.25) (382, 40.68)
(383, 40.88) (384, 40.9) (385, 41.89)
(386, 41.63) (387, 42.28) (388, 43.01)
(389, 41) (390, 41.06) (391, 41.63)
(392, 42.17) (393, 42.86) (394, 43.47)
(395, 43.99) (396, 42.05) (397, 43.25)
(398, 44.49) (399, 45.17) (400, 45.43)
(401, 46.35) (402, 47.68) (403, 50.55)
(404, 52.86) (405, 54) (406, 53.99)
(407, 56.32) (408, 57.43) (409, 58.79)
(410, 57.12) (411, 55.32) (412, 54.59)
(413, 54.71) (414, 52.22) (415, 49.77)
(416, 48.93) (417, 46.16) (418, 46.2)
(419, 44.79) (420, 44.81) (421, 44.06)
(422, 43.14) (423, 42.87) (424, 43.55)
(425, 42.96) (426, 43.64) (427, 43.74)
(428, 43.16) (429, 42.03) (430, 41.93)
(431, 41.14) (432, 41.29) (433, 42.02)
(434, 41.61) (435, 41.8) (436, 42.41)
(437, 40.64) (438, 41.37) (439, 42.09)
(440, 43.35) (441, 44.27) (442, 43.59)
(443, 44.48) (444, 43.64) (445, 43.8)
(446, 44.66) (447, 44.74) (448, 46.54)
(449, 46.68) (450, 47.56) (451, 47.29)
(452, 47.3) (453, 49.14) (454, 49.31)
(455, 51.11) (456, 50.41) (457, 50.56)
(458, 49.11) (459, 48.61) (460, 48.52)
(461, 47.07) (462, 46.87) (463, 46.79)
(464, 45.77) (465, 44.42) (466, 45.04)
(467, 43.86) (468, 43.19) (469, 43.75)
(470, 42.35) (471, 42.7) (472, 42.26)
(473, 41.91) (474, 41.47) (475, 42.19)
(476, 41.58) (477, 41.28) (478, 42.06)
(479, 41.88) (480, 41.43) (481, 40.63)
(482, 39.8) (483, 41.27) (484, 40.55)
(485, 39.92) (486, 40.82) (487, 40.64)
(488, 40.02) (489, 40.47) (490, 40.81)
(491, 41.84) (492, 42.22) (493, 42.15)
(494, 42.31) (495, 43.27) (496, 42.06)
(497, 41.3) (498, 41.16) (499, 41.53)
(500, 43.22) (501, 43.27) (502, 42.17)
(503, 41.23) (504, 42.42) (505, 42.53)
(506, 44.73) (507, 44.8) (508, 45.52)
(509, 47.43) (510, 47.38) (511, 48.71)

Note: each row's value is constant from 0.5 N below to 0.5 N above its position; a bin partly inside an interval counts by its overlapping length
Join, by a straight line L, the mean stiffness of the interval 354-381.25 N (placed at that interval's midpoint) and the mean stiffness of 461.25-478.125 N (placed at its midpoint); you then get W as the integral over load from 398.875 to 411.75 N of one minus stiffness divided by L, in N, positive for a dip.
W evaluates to -4.53 N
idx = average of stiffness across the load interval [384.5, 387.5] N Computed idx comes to 41.9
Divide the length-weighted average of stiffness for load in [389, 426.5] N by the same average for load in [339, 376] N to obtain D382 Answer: 1.30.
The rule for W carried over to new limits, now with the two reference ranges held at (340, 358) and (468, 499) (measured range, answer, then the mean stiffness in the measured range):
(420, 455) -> -3.4 N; 44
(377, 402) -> -2.2 N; 42.1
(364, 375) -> 0.5 N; 36.3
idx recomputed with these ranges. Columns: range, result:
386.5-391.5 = 41.8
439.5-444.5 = 43.9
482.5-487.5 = 40.6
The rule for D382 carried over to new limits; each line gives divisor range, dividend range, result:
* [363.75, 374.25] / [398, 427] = 1.36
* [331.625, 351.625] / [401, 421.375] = 1.30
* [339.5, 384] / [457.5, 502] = 1.15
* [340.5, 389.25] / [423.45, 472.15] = 1.19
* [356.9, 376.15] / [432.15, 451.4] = 1.22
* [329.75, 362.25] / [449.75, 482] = 1.18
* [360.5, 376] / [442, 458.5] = 1.30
